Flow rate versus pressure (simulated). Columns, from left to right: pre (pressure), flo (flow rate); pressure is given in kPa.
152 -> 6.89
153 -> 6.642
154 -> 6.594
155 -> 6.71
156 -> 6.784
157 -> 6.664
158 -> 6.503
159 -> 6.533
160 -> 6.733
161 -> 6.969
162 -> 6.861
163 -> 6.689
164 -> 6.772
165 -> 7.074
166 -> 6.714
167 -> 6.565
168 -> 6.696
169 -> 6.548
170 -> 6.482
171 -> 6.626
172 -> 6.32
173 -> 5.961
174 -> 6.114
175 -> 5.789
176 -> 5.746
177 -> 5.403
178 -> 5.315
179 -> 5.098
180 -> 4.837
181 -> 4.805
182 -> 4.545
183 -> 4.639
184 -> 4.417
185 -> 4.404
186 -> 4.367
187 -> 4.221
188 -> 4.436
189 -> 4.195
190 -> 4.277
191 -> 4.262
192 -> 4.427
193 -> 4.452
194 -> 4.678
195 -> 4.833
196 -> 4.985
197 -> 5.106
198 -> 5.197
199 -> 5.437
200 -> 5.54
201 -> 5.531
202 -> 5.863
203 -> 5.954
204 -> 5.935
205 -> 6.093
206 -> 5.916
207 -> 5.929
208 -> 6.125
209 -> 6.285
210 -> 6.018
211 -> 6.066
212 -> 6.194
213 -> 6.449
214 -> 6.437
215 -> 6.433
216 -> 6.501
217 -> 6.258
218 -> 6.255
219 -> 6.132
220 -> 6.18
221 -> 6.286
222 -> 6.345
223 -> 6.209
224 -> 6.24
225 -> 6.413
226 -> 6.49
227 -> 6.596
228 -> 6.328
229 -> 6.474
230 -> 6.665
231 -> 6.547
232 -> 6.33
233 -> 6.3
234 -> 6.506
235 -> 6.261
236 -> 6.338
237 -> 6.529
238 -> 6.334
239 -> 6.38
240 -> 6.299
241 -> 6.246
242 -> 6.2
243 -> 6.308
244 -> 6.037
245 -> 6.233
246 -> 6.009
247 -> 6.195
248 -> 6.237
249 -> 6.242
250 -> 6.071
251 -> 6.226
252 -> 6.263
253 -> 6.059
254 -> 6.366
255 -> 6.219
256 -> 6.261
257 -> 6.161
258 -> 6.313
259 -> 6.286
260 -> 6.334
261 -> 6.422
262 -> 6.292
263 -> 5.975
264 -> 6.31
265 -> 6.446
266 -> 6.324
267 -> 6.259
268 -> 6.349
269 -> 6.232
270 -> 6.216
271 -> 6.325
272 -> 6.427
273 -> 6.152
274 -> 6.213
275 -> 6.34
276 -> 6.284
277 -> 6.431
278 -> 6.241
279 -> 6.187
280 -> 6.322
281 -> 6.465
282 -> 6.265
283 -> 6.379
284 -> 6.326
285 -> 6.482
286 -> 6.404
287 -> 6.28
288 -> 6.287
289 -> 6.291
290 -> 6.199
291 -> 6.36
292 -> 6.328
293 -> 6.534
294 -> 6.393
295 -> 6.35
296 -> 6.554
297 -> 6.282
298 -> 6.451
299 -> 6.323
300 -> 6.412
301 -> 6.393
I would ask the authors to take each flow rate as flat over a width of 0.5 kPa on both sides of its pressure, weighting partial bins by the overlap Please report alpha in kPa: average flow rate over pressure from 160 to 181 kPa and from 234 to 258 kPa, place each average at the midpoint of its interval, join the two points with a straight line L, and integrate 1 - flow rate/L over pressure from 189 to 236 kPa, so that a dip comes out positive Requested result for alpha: 2.5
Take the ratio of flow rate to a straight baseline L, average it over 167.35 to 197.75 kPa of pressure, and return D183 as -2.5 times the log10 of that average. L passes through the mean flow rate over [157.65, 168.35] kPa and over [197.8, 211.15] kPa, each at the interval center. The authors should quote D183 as 0.228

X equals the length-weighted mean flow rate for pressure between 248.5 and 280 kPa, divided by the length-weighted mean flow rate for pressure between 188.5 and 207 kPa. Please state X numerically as 1.21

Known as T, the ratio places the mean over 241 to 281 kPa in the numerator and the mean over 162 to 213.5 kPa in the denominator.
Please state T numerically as 1.13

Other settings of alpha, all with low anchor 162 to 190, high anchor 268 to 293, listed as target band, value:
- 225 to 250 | -1.3 kPa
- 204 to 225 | -1.3 kPa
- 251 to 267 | -0.3 kPa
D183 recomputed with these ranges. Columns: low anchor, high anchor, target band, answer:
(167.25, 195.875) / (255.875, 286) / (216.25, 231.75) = -0.12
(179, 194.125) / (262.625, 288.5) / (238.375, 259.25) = -0.08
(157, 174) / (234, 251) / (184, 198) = 0.39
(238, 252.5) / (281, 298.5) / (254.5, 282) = 0.00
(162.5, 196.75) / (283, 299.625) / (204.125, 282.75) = -0.06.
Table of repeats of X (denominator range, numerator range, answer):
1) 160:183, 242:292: 1.03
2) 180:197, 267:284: 1.39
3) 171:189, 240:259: 1.22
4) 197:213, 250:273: 1.07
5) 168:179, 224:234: 1.07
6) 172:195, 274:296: 1.30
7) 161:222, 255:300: 1.11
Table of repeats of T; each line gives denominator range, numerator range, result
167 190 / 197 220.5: 1.13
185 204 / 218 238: 1.30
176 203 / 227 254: 1.30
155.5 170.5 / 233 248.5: 0.94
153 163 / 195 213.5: 0.86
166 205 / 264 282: 1.19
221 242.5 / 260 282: 0.99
